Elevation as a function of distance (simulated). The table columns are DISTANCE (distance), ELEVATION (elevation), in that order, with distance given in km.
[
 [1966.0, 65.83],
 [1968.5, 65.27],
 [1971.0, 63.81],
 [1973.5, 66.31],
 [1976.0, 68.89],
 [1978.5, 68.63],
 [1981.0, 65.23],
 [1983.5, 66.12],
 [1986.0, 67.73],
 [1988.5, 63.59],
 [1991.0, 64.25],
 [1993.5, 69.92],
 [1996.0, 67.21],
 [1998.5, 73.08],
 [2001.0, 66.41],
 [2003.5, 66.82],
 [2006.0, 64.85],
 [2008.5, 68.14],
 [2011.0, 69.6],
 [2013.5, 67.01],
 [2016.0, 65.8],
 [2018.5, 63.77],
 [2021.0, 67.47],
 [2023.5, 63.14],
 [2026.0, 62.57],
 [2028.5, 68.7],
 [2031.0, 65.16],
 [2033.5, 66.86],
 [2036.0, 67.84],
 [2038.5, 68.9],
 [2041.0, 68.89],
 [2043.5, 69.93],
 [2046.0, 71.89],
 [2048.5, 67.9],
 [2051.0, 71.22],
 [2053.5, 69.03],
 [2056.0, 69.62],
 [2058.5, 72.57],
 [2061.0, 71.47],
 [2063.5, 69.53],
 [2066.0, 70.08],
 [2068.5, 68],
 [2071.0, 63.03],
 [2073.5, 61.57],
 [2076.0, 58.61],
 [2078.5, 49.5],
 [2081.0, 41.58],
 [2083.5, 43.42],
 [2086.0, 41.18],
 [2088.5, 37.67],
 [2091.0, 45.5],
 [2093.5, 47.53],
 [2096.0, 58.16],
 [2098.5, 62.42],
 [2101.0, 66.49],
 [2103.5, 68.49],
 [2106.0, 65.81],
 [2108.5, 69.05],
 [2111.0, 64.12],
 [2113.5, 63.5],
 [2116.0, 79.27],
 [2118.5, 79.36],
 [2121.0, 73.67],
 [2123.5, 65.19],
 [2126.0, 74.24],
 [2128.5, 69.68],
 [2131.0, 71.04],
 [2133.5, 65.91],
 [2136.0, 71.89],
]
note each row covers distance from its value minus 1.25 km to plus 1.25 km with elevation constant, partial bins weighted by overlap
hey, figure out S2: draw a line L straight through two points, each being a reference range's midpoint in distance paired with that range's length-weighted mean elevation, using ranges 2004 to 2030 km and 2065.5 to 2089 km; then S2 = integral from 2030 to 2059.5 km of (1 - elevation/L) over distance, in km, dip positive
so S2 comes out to -4.40 km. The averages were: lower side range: 66.1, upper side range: 53.4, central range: 69.2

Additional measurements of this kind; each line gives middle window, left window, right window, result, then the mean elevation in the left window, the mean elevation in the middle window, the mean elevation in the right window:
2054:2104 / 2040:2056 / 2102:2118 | 7.9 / 69.8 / 58.3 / 68.9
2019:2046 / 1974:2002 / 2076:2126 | -1.2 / 67.3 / 67.1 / 59.4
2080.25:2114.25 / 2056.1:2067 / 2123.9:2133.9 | 7.2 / 70.8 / 55.4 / 70.2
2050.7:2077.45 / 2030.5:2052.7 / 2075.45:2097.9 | -4.4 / 68.9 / 67.4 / 47.1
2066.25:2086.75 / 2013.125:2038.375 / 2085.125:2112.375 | 1.9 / 65.9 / 54.5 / 57.2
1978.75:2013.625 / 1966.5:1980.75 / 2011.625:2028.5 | -0.7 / 66.4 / 67.2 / 65.4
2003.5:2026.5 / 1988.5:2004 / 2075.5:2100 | -0.8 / 67.7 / 66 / 48.4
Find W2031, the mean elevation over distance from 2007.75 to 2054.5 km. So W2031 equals 67.6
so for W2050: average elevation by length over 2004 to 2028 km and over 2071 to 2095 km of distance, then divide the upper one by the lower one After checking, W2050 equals 0.7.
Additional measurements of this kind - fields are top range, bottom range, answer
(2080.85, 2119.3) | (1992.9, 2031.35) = 0.88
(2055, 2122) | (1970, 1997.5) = 0.92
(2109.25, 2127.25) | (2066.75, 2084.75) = 1.28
